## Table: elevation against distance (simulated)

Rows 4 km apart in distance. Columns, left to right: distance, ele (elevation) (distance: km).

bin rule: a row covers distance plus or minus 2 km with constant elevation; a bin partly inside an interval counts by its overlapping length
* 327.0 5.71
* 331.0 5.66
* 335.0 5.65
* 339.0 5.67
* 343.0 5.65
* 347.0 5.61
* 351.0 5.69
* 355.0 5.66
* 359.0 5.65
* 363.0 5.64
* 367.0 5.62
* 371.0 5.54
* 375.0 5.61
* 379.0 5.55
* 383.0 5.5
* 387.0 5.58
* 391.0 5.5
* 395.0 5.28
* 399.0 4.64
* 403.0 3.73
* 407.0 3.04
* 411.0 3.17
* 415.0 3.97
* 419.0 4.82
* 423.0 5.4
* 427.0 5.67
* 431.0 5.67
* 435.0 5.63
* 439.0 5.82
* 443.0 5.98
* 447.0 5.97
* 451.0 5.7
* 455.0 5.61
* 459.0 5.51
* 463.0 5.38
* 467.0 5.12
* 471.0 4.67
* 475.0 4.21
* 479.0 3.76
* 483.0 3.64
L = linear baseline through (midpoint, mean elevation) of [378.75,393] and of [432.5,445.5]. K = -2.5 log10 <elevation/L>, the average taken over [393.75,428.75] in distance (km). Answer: 0.28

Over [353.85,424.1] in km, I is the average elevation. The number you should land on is 4.98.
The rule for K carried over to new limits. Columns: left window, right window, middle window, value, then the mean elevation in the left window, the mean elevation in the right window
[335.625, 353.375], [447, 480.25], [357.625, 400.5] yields 0.004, 5.65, 5.08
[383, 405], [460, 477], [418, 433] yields -0.100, 5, 4.88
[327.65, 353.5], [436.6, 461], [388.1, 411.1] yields 0.292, 5.66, 5.76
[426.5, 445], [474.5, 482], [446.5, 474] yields -0.144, 5.76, 3.89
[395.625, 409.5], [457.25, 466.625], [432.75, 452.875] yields -0.184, 3.93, 5.39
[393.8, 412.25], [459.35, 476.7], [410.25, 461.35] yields -0.201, 3.95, 4.92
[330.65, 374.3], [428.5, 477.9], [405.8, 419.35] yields 0.442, 5.64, 5.41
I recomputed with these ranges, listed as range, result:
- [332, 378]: 5.63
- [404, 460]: 5.11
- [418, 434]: 5.44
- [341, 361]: 5.65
